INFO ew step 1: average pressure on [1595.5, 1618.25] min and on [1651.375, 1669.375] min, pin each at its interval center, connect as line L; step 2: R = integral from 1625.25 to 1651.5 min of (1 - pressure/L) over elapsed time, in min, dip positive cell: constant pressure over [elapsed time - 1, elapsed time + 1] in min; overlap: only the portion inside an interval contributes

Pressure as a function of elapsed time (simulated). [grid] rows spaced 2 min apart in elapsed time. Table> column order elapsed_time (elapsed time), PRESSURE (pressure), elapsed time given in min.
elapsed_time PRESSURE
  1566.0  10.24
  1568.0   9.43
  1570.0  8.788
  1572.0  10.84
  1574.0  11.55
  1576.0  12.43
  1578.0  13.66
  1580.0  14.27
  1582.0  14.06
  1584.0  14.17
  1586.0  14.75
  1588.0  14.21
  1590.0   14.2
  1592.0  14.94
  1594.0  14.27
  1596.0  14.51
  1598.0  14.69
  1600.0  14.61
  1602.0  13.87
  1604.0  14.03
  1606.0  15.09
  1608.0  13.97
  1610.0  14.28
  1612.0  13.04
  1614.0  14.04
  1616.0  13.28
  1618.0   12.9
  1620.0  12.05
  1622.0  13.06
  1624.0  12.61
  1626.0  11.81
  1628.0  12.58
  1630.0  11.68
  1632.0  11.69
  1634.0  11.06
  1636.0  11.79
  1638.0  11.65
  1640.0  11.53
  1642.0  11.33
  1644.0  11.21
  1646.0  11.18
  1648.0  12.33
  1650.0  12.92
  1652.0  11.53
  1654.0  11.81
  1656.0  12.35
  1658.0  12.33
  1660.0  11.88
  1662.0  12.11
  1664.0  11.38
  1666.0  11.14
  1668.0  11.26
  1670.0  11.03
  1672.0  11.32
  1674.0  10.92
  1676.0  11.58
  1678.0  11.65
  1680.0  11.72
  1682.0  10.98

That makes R 1.9 min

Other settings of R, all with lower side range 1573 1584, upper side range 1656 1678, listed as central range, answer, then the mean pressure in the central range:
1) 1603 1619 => -1.50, 13.8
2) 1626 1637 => 0.43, 11.8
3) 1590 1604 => -1.64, 14.4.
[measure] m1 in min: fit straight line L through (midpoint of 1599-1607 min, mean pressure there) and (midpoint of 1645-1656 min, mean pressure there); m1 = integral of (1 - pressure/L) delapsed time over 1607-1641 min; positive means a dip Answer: 2.09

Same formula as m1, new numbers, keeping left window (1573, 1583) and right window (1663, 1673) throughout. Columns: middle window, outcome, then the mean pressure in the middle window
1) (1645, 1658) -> -0.52 min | 12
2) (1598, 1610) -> -1.63 min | 14.3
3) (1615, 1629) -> -0.43 min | 12.6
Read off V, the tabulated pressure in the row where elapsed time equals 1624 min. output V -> 12.61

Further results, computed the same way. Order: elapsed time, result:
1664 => 11.38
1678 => 11.65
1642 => 11.33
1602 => 13.87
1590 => 14.2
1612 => 13.04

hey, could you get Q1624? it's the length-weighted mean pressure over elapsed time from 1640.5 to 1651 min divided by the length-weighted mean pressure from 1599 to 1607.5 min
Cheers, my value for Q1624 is 0.82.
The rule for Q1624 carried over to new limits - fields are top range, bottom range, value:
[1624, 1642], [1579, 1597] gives 0.82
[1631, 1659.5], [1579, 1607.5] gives 0.82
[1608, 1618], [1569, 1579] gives 1.19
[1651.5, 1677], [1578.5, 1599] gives 0.81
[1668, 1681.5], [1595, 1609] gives 0.79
